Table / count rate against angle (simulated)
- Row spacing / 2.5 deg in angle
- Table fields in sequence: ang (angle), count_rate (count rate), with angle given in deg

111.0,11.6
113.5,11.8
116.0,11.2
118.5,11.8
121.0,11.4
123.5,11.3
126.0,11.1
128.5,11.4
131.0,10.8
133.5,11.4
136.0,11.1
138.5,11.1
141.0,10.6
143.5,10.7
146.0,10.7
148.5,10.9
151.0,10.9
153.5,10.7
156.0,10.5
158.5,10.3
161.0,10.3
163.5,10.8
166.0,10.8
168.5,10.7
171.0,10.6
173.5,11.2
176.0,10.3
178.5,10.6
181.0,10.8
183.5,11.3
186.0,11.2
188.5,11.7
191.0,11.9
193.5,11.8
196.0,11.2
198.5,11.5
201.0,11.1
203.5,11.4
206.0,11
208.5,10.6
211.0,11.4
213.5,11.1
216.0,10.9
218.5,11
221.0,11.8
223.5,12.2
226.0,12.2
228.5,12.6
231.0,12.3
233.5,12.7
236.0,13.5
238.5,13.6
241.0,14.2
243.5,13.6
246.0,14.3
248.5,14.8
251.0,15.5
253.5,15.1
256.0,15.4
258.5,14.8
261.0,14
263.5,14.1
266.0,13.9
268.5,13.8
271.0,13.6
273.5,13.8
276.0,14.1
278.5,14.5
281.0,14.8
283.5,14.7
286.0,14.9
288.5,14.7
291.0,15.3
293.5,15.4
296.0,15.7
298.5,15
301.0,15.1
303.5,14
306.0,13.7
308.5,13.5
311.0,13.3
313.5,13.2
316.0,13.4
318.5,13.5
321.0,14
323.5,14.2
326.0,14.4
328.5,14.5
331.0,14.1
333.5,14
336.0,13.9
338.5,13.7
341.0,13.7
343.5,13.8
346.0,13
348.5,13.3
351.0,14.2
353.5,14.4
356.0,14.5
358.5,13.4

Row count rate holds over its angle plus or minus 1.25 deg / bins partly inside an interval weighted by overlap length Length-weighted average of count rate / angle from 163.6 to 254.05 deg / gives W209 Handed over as 12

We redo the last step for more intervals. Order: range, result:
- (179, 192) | 11.3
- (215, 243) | 12.5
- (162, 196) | 11.1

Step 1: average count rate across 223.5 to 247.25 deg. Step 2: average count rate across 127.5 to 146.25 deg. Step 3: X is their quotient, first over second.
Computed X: 1.2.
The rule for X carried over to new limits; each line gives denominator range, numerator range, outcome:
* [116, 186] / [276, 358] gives 1.30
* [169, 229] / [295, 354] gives 1.24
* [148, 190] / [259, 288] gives 1.32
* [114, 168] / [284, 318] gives 1.31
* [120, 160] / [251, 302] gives 1.34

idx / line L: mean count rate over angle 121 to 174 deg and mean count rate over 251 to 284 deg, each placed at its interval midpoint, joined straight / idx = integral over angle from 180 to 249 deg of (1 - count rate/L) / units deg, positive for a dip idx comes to 4.4 deg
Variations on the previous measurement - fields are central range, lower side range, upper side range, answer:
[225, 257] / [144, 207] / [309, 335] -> -4.1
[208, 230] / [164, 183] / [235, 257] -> 2.5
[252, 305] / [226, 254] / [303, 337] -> -3.2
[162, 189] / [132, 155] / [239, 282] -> 2.2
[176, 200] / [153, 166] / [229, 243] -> 0.6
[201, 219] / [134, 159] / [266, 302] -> 2.1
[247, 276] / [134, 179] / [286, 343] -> -3.1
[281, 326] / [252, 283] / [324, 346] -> -0.6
